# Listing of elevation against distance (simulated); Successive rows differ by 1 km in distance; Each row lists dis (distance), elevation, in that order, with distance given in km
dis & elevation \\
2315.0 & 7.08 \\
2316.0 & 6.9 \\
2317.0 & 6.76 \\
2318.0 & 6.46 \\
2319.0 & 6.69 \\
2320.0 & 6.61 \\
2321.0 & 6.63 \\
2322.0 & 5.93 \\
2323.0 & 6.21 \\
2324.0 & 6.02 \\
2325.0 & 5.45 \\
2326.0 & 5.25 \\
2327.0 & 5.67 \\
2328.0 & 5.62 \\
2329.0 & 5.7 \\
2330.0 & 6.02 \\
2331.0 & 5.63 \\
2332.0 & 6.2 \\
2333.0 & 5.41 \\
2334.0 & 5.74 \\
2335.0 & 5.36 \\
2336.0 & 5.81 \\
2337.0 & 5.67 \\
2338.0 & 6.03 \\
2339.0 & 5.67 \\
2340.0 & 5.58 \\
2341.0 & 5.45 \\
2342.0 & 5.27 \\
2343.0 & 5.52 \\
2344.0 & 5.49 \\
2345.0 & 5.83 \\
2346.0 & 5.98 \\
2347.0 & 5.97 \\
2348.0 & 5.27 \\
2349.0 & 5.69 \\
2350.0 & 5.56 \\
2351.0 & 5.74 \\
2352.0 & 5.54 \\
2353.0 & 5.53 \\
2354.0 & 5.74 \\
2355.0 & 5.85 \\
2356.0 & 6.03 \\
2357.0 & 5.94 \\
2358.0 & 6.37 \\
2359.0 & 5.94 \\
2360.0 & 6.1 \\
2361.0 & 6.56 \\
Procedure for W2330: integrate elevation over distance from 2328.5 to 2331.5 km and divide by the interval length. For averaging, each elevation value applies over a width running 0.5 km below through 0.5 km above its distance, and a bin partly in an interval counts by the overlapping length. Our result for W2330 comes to 5.78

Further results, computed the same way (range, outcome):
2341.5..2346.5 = 5.62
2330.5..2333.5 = 5.75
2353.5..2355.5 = 5.79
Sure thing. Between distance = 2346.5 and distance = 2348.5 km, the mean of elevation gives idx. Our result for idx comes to 5.62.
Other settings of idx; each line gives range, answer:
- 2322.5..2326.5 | 5.73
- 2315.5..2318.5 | 6.71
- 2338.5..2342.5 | 5.49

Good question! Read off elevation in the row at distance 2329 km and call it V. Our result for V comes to 5.7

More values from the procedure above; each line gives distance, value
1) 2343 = 5.52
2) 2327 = 5.67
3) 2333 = 5.41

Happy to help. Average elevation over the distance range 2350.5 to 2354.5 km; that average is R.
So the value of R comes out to 5.64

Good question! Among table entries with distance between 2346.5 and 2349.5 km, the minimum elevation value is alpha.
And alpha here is 5.27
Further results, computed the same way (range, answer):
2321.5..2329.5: 5.25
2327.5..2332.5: 5.62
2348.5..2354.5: 5.53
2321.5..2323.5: 5.93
